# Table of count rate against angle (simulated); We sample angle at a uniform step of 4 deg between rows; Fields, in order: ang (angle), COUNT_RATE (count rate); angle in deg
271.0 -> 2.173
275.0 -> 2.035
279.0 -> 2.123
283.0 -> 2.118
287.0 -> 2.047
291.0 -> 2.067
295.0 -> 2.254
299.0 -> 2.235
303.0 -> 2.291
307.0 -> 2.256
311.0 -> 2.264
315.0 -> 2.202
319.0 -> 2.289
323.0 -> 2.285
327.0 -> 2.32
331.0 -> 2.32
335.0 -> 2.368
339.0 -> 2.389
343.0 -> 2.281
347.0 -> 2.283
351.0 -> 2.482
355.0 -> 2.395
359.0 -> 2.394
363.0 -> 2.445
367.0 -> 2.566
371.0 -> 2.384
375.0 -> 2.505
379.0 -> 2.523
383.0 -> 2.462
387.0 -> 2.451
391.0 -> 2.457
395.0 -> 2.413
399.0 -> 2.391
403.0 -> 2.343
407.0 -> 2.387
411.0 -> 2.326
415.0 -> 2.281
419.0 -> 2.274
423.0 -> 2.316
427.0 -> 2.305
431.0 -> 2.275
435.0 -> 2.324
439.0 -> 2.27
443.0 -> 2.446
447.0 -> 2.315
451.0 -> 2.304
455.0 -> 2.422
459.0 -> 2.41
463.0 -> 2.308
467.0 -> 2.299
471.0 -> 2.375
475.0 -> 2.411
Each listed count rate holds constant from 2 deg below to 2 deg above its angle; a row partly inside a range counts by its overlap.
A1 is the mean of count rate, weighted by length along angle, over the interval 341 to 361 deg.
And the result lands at 2.37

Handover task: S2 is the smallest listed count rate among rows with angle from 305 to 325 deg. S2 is 2.202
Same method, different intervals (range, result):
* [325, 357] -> 2.281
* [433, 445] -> 2.27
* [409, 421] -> 2.274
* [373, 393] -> 2.451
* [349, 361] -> 2.394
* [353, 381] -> 2.384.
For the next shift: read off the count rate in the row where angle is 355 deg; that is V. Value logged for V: 2.395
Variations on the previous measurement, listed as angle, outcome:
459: 2.41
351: 2.482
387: 2.451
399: 2.391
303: 2.291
